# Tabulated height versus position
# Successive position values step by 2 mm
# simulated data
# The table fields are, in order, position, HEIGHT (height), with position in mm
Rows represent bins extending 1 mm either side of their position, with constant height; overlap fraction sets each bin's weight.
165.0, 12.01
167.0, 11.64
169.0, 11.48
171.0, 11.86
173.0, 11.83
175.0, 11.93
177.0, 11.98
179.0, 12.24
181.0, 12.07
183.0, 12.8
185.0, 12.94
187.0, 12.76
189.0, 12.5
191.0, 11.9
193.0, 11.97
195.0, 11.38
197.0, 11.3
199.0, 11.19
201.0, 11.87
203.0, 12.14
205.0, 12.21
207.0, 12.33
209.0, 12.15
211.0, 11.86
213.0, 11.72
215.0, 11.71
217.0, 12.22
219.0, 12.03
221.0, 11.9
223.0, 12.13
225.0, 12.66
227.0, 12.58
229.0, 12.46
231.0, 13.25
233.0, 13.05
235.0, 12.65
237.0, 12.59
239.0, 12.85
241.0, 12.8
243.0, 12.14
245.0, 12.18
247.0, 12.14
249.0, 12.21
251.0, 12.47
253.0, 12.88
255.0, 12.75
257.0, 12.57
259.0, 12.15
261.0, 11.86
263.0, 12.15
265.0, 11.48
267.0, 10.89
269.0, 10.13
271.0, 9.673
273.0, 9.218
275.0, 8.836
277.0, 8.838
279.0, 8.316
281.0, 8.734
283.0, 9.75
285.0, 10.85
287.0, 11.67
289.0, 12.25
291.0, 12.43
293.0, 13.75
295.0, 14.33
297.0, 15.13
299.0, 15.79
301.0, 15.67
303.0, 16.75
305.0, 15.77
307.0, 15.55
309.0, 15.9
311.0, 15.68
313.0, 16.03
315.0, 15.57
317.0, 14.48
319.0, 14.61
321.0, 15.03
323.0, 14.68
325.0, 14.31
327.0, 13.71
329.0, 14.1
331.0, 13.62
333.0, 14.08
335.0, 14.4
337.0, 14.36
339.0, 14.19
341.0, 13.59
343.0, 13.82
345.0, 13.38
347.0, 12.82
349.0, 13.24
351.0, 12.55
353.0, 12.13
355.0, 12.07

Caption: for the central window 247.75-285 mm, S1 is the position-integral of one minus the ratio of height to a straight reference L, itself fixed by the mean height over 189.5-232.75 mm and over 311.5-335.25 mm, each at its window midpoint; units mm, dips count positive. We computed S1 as 6.8 mm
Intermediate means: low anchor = 12.1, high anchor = 14.6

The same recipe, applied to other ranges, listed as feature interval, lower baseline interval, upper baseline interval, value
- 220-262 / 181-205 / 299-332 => 2.4 mm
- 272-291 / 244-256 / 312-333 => 4.9 mm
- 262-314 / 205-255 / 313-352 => 3.3 mm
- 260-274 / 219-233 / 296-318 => 3.3 mm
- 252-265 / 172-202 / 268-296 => -1.6 mm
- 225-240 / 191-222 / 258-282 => -2.1 mm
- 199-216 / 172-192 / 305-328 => 1.2 mm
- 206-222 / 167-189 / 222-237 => 0.7 mm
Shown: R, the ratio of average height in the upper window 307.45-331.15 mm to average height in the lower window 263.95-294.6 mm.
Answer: 1.4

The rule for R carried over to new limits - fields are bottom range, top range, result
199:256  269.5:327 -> 1.07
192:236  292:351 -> 1.20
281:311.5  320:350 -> 1.01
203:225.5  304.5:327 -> 1.26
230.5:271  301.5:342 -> 1.22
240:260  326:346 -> 1.12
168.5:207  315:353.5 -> 1.16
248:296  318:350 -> 1.24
